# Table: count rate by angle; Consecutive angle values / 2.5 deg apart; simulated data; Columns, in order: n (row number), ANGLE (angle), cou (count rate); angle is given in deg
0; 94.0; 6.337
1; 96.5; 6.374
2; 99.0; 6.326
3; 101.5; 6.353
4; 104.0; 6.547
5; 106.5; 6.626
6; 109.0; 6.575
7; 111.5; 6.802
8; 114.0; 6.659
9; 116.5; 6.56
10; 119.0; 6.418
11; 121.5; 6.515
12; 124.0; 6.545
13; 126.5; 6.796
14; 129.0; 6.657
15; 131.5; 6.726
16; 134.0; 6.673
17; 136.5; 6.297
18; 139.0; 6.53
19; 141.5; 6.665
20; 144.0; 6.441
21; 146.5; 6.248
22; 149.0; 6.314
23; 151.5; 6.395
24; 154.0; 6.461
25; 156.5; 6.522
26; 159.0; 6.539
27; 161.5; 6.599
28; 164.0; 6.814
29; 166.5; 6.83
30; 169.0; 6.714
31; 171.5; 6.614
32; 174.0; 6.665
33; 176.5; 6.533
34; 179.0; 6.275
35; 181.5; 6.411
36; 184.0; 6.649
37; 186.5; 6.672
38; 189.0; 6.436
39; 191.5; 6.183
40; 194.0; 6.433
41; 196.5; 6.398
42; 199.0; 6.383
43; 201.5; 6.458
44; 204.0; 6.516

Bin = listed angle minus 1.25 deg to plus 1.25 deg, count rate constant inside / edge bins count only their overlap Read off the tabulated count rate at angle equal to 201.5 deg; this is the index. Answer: 6.458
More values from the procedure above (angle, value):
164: 6.814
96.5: 6.374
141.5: 6.665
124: 6.545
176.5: 6.533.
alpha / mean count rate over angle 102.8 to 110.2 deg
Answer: 6.58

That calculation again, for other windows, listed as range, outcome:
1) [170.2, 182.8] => 6.5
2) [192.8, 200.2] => 6.4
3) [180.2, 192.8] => 6.47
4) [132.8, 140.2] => 6.5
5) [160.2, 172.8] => 6.71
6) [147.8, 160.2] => 6.45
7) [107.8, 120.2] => 6.6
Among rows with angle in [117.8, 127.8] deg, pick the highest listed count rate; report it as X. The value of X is 6.796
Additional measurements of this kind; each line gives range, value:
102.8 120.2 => 6.802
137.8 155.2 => 6.665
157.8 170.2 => 6.83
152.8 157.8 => 6.522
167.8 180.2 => 6.714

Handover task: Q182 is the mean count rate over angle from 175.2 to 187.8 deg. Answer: 6.51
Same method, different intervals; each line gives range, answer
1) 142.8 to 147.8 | 6.34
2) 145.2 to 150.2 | 6.28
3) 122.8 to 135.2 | 6.68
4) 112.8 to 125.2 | 6.54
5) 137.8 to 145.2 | 6.55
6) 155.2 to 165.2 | 6.62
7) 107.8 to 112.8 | 6.69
